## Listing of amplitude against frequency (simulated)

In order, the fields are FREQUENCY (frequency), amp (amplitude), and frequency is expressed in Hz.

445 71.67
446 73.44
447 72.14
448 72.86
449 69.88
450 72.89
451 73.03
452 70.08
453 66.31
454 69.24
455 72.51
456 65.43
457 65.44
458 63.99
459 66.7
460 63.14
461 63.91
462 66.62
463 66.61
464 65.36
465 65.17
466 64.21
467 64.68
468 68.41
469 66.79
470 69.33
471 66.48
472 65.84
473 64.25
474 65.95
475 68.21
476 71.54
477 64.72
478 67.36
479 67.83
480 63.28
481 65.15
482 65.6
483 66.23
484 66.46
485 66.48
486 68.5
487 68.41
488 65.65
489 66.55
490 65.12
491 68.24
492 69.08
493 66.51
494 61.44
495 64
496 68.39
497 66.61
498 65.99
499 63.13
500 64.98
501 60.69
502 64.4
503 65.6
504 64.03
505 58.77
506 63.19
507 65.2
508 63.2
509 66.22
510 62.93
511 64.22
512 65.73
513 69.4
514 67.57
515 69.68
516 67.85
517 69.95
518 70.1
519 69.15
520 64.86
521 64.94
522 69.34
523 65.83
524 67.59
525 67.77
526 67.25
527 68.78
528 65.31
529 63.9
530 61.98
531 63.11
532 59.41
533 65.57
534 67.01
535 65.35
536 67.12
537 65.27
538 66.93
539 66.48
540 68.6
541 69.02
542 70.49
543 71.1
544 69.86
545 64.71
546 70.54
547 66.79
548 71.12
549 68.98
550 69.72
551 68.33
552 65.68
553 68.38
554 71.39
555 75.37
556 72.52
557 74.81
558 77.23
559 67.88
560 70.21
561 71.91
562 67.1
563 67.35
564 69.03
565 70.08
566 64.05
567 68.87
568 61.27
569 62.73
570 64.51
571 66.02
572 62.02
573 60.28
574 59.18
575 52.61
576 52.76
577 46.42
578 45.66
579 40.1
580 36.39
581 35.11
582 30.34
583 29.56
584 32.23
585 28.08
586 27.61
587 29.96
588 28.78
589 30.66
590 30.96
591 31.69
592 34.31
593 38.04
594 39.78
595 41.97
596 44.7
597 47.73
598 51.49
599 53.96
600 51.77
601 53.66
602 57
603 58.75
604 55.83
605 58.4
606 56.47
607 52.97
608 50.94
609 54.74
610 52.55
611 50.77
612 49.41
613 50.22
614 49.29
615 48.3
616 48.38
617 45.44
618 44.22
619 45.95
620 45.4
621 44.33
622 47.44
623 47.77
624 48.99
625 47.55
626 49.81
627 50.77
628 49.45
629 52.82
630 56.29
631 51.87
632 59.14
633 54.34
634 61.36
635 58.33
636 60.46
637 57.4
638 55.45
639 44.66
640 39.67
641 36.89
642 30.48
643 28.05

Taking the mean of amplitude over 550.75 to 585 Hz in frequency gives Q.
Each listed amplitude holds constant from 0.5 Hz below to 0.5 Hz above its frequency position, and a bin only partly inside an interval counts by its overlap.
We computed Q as 59.1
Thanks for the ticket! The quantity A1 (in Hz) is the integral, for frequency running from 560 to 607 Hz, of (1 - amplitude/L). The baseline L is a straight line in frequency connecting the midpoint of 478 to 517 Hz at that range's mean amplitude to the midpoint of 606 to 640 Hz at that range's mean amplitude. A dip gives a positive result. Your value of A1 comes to 5.2 Hz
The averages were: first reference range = 65.7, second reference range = 51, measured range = 49.5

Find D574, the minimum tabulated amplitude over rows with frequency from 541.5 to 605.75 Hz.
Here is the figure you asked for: 27.61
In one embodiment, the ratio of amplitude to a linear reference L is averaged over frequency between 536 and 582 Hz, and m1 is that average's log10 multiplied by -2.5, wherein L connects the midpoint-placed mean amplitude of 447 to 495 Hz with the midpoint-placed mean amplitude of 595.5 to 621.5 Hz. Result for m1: -0.13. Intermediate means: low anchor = 67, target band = 64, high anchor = 50.9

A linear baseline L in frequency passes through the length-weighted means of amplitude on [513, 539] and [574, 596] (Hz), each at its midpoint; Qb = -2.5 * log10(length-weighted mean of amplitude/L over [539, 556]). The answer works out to -0.240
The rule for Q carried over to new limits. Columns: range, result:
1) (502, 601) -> 59.5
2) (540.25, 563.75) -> 70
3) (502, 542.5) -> 66.1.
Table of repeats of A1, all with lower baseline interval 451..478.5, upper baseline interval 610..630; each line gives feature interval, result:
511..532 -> -2.33 Hz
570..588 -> 3.41 Hz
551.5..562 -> -2.89 Hz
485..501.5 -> -0.64 Hz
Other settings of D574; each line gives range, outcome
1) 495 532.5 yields 58.77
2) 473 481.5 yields 63.28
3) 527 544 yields 59.41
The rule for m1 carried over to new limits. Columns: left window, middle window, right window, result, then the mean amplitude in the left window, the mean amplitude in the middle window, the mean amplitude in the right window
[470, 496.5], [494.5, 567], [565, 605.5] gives -0.18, 66.5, 67.2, 46.9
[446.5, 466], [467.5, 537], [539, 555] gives 0.04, 67.9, 66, 69.1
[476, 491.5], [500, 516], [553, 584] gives -0.01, 66.5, 64.8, 59.5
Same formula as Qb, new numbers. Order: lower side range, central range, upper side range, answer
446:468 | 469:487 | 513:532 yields 0.01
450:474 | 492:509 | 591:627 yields -0.04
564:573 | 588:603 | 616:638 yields 0.32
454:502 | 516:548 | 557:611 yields -0.15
